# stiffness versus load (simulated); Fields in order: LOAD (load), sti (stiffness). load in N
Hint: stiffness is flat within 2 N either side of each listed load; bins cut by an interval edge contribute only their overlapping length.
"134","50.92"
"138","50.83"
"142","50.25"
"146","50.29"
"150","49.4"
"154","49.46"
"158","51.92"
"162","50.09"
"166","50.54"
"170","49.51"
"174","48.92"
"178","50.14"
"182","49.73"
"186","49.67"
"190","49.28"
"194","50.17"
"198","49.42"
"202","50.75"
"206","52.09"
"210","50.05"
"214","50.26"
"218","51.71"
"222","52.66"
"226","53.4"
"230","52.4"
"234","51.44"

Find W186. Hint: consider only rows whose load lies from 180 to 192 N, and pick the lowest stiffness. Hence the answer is 49.28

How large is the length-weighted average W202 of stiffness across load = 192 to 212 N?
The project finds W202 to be 50.5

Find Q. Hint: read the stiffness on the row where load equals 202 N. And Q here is 50.75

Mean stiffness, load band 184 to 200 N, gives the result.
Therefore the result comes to 49.6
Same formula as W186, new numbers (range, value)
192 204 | 49.42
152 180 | 48.92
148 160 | 49.4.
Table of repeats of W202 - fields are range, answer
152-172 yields 50.3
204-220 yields 51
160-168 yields 50.3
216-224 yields 52.2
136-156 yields 50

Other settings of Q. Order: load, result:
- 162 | 50.09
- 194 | 50.17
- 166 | 50.54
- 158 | 51.92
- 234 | 51.44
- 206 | 52.09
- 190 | 49.28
